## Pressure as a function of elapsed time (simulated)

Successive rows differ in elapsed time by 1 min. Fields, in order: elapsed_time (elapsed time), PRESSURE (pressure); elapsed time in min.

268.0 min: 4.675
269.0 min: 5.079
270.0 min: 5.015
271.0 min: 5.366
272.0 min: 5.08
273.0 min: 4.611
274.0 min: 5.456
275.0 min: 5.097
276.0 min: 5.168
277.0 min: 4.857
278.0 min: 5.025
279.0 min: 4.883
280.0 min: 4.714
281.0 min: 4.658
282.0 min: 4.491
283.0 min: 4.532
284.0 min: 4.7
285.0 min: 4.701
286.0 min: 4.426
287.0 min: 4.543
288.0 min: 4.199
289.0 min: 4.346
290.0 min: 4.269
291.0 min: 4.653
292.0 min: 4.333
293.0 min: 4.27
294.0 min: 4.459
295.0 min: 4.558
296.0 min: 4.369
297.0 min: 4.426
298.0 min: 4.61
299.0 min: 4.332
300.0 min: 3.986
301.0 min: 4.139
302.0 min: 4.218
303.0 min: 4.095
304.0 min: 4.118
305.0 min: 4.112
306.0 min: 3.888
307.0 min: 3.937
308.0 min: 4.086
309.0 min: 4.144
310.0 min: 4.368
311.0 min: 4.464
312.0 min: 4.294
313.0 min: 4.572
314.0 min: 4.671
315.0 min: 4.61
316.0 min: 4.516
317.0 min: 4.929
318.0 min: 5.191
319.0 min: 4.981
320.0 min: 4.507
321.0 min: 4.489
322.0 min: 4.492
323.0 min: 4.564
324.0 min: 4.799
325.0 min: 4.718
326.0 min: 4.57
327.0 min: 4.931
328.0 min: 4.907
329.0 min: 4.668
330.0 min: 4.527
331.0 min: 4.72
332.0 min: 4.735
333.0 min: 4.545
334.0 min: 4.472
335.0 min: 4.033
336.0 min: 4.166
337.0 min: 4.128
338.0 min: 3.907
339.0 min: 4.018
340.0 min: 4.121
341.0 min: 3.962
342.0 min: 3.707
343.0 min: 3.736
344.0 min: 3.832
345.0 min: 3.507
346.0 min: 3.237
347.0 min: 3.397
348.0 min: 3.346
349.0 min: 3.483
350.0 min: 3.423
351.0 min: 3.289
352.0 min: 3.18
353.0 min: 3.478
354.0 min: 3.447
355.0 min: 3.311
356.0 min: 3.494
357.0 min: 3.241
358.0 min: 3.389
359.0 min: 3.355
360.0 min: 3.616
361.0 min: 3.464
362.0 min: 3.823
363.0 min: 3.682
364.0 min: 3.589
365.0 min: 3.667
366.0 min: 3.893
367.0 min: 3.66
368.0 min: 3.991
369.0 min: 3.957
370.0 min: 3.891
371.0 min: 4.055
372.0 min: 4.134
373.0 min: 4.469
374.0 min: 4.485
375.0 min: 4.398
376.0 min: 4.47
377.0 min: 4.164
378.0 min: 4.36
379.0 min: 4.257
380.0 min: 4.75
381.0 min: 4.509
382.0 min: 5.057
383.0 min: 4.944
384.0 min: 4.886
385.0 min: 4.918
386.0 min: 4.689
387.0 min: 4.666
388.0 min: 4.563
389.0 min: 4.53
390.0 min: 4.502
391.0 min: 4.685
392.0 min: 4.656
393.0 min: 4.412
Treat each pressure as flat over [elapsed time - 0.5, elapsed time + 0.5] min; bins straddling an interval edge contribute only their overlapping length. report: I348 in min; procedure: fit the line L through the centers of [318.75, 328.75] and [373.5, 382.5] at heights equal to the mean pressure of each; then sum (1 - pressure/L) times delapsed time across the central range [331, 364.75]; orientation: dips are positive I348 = 6.5 min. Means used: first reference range 4.69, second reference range 4.49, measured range 3.72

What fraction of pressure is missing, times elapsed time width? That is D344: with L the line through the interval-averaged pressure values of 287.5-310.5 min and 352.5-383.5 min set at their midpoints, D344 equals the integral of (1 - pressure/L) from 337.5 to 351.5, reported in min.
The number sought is 1.47 min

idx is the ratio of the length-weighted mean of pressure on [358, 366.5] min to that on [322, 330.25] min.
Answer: 0.77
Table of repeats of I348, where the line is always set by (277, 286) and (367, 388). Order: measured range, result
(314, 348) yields 1.7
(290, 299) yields 0.4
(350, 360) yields 2.5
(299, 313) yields 1.4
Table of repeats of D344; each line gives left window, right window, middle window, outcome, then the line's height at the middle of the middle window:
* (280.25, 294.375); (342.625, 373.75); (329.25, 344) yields -1.2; 3.88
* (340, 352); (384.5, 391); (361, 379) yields 0.7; 4.18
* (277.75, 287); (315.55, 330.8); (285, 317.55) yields 2.4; 4.69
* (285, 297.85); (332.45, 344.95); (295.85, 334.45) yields -2.4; 4.23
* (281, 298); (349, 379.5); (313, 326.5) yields -1.6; 4.19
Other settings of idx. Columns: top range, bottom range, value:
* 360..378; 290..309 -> 0.94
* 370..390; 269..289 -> 0.94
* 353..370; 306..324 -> 0.80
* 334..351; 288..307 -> 0.88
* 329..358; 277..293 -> 0.83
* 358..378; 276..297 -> 0.86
